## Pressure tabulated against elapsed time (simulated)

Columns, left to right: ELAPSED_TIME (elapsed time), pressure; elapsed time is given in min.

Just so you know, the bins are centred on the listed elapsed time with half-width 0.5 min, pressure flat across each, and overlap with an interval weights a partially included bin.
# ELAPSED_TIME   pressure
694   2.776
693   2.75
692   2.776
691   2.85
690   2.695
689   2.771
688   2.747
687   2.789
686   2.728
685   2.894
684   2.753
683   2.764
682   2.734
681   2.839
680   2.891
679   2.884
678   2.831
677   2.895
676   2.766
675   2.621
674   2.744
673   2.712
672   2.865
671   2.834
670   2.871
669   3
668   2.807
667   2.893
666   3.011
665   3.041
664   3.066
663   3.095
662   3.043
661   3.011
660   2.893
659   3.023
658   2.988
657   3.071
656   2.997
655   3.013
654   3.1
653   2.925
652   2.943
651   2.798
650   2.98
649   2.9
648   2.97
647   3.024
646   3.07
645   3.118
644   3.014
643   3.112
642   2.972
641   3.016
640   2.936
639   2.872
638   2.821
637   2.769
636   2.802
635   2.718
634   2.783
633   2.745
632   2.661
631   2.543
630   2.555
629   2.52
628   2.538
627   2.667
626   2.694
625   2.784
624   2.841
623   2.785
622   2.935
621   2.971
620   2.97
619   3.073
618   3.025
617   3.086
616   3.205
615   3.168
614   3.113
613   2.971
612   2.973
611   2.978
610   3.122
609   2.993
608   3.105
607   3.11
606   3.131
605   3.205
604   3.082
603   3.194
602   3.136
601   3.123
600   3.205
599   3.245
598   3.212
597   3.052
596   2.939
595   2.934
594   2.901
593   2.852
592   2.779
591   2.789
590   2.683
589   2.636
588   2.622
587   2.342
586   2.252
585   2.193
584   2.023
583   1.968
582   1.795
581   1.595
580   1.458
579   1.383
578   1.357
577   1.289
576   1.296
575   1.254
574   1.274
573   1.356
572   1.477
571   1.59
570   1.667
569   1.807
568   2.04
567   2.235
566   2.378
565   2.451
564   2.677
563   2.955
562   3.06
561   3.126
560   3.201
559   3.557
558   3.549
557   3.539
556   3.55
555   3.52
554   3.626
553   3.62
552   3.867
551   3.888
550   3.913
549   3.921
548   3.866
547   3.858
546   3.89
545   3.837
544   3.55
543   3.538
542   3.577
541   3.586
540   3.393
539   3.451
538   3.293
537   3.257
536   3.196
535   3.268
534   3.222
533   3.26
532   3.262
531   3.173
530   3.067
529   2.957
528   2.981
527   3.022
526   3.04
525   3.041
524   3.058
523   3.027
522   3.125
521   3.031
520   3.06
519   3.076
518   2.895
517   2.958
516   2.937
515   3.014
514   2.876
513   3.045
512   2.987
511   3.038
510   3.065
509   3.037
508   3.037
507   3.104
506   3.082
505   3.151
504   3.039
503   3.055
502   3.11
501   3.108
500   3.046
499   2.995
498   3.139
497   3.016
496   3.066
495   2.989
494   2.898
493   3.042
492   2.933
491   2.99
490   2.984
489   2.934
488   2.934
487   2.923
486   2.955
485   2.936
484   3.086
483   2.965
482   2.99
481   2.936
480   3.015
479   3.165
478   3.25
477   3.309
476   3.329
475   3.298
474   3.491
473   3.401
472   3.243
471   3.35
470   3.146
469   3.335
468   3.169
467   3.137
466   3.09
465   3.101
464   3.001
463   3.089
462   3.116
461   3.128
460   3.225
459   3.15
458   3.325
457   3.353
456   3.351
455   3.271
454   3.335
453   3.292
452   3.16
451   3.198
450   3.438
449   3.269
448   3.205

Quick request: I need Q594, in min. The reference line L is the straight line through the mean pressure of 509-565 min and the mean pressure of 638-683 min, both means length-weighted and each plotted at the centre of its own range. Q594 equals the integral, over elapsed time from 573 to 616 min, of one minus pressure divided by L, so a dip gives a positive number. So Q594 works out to 7.7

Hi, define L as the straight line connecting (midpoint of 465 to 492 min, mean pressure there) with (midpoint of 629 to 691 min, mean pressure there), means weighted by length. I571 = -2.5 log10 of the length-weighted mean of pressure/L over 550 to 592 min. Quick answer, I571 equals 0.227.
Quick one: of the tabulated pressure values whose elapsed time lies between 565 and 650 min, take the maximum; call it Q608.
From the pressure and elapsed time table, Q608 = 3.245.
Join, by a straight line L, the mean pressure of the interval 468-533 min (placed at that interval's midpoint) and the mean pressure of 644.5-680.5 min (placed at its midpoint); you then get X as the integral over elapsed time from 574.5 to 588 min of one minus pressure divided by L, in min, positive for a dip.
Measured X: 5.7 min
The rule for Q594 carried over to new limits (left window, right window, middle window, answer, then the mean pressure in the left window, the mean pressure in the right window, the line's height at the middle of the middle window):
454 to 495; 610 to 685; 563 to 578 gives 6.0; 3.13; 2.9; 3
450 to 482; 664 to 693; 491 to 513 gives 0.8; 3.22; 2.82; 3.15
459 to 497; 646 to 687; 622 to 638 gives 1.3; 3.11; 2.91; 2.94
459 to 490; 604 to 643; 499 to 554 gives -3.7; 3.13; 2.9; 3.05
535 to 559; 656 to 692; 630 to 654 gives 1.3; 3.61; 2.87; 3.06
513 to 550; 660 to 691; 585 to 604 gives 1.3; 3.27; 2.85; 3.09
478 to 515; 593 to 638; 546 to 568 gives -2.6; 3.02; 2.94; 2.98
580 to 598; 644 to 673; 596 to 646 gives -4.7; 2.48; 2.97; 2.71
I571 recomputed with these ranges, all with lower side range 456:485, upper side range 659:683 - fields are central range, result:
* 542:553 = -0.23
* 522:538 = -0.01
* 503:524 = 0.03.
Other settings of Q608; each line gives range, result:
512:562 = 3.921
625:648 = 3.118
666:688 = 3.011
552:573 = 3.867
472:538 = 3.491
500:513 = 3.151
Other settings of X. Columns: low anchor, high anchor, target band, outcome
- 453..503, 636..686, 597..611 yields -0.71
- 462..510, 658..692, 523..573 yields -2.03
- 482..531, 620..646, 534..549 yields -2.94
